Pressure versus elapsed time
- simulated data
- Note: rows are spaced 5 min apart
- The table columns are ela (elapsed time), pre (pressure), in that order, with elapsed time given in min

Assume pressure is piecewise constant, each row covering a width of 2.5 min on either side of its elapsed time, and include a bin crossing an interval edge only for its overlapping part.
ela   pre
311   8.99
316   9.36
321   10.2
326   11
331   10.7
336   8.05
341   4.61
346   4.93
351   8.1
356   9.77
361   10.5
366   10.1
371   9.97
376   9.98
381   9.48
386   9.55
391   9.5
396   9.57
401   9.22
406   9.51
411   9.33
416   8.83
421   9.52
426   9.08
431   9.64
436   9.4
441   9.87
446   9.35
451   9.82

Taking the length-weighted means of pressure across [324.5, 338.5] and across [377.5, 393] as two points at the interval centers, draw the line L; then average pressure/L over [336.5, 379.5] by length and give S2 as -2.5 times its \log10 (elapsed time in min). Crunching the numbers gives 0.14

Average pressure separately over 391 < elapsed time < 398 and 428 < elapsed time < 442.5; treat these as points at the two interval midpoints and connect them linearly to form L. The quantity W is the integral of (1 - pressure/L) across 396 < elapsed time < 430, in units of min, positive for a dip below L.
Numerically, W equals 1.0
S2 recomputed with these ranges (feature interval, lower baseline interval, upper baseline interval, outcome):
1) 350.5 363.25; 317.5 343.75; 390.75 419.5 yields -0.070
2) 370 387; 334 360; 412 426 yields -0.201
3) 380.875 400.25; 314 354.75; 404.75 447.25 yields -0.058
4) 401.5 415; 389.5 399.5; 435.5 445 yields 0.026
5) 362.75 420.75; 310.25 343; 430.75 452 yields -0.023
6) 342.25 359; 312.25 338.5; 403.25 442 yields 0.285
